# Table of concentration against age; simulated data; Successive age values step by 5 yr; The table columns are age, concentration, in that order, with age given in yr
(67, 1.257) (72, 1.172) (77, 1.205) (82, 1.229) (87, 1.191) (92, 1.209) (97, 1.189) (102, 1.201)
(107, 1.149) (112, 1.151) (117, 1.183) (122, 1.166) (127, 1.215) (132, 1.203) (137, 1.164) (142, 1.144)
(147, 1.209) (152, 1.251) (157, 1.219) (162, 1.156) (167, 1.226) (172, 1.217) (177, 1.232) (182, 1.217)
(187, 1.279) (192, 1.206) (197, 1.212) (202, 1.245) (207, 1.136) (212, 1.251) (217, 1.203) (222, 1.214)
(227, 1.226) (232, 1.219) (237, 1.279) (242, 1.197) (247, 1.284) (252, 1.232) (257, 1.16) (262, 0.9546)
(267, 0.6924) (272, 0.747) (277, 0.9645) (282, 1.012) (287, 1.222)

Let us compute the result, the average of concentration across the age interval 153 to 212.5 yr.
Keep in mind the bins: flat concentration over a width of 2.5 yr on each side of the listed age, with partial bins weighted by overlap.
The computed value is 1.22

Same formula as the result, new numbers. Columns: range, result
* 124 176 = 1.2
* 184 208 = 1.22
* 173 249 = 1.23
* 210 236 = 1.23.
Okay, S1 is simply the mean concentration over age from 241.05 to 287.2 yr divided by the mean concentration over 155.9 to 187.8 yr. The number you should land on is 0.85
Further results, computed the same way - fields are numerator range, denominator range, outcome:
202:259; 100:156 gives 1.03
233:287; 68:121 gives 0.90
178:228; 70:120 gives 1.03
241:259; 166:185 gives 1.00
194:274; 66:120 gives 0.96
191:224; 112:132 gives 1.02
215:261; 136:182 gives 1.01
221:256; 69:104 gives 1.03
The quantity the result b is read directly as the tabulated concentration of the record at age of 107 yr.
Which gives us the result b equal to 1.149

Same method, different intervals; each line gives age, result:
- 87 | 1.191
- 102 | 1.201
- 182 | 1.217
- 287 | 1.222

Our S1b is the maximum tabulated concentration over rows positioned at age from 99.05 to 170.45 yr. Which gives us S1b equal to 1.251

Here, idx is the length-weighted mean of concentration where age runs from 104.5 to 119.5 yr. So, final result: 1.16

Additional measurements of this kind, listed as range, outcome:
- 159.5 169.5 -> 1.19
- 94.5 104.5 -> 1.2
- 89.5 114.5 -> 1.18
